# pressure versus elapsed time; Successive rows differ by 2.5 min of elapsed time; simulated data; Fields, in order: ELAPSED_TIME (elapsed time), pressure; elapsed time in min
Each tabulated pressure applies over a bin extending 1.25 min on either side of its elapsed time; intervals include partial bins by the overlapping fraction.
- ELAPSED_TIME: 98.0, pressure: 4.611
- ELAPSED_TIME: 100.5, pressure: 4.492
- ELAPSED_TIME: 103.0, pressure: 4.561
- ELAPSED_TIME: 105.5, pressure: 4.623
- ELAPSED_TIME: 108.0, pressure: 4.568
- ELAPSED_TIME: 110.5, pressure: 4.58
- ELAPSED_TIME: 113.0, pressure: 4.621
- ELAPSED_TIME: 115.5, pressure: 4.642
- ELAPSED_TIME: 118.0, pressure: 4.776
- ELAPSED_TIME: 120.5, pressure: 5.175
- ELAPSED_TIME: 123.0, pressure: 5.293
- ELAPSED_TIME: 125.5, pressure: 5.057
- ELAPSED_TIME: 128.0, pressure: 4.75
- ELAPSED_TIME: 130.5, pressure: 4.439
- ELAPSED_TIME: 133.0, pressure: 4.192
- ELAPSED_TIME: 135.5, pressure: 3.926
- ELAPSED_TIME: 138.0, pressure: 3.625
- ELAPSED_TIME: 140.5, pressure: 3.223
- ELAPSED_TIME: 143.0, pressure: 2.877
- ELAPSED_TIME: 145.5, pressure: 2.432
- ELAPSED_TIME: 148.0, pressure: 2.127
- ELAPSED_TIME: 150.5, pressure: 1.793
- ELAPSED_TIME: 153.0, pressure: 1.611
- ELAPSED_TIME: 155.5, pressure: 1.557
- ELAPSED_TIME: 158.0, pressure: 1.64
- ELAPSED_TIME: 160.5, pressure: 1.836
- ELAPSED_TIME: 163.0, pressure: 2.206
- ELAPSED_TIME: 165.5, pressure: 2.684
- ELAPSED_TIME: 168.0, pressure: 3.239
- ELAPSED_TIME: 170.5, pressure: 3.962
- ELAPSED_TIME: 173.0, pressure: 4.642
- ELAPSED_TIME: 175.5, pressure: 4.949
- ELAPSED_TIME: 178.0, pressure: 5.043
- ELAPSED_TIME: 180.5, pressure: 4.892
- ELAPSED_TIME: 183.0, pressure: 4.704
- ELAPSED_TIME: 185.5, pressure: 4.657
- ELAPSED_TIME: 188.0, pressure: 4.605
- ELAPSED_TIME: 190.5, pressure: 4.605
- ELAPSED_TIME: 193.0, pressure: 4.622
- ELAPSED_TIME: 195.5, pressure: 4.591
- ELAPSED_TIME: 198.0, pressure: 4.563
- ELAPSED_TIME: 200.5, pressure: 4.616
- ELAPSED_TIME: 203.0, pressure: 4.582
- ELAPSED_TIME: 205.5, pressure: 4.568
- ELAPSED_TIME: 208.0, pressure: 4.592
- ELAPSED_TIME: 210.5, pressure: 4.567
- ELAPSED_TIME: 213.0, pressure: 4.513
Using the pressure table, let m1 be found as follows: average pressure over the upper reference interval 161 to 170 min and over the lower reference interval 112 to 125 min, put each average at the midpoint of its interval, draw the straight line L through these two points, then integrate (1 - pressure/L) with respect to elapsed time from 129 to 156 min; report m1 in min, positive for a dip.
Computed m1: 6.6 min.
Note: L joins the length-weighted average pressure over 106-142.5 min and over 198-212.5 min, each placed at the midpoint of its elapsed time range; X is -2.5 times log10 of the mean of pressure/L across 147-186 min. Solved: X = 0.38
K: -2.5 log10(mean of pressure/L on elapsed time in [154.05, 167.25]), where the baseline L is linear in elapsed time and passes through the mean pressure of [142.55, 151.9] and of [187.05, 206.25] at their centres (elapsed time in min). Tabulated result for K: 0.39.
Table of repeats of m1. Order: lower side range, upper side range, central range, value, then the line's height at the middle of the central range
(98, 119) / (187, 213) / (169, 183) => -0.2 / 4.59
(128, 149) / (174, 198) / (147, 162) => 8.2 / 3.88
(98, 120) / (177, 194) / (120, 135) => -0.3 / 4.65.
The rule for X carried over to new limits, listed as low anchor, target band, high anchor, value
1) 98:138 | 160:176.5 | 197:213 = 0.32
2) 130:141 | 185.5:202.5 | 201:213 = -0.04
